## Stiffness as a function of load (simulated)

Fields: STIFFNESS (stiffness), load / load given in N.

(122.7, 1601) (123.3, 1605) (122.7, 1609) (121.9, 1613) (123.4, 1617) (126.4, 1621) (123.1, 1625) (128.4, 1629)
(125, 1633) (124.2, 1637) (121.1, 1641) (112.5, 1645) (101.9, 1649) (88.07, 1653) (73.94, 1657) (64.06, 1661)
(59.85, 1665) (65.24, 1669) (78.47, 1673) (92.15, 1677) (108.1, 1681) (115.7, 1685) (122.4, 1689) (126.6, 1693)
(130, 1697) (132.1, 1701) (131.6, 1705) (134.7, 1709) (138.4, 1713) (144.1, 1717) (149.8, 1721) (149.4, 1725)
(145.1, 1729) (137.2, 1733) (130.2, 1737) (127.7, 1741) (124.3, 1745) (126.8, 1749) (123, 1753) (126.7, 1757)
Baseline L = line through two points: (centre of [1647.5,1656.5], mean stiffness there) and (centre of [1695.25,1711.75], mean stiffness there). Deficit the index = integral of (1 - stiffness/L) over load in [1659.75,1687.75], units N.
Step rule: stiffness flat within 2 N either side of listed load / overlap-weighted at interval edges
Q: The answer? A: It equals 6.3 N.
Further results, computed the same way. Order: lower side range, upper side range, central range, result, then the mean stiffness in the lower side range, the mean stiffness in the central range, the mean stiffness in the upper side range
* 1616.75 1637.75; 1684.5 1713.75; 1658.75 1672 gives 6.5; 125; 64.4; 129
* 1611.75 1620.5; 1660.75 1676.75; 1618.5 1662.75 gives -4.1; 123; 108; 70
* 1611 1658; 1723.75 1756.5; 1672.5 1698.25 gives 2.4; 115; 112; 132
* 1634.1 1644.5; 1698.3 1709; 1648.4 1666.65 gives 7.1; 121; 76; 132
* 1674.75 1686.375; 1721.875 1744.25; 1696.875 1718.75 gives -2.5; 104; 135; 138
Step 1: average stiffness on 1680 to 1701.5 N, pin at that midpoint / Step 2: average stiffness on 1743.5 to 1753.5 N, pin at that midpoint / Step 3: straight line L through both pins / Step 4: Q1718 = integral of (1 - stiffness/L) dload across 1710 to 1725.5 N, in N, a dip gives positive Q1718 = -2.6 N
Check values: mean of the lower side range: 122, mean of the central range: 144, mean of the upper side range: 125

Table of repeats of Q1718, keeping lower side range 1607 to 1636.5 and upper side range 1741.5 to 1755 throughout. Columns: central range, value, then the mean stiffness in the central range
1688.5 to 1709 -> -0.8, 130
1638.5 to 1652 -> 1.5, 111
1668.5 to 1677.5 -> 3.3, 78.6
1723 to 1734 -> -1.7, 145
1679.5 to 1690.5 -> 0.8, 115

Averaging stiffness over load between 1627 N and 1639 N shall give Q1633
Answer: 126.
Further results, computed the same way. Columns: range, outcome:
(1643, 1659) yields 94.1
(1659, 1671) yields 63.1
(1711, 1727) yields 145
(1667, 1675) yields 71.9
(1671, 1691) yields 103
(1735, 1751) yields 127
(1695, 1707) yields 131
